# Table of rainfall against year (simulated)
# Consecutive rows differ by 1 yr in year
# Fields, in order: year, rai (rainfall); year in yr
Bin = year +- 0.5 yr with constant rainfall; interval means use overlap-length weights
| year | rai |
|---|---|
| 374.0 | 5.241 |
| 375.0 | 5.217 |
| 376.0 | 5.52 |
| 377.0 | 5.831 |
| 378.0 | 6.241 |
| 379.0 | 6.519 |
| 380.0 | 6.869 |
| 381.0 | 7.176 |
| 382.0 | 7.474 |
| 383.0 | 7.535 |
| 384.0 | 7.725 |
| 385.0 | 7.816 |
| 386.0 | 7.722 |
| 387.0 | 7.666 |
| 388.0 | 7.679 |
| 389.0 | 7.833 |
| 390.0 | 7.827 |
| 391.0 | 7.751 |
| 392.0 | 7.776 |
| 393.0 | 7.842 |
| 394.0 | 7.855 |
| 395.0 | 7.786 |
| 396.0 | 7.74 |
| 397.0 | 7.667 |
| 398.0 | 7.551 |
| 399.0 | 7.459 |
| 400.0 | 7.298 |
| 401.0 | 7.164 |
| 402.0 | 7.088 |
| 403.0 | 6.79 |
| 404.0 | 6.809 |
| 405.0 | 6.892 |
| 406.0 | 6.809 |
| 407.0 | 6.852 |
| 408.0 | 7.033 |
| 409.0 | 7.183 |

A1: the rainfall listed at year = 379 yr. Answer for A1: 6.519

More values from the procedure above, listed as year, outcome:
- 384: 7.725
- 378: 6.241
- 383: 7.535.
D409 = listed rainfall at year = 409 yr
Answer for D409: 7.183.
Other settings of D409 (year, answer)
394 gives 7.855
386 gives 7.722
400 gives 7.298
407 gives 6.852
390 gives 7.827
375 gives 5.217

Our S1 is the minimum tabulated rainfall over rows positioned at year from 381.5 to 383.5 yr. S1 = 7.474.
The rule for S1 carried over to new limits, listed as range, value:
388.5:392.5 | 7.751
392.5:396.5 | 7.74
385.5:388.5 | 7.666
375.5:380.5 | 5.52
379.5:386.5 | 6.869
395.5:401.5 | 7.164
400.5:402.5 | 7.088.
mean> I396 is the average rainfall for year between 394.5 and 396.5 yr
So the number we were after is 7.76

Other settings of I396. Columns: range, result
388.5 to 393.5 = 7.81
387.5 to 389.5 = 7.76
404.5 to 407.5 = 6.85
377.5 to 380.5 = 6.54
